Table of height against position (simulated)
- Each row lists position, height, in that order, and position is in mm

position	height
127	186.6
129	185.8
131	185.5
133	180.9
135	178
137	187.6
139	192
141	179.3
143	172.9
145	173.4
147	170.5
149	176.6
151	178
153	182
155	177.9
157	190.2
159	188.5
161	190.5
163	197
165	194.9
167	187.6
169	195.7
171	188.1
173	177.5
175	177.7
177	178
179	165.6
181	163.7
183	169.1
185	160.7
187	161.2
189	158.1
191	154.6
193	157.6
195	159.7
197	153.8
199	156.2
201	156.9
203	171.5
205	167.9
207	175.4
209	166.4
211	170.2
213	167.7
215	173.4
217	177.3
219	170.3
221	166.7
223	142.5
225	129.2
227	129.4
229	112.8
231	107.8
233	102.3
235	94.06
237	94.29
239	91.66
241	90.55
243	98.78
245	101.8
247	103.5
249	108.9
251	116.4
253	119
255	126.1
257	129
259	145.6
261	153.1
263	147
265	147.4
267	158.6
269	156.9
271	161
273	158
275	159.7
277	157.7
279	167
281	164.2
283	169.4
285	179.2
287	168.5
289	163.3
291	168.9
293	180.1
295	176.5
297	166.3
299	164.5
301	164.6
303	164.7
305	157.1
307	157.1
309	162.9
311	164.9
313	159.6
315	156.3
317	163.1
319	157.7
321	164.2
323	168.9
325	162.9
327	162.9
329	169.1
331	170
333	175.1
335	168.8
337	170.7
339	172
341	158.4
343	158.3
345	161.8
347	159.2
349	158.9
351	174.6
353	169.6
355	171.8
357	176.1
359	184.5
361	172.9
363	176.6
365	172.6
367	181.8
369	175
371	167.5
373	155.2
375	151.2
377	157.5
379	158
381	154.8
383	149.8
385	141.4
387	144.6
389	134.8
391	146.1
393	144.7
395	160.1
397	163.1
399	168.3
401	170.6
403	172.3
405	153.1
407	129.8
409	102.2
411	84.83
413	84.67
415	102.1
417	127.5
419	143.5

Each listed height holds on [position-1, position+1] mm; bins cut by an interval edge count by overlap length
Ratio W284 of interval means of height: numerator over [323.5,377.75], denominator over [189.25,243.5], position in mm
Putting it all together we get 1.18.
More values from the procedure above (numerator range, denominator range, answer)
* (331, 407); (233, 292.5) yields 1.18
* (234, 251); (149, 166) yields 0.53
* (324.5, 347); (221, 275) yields 1.32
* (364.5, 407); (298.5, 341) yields 0.96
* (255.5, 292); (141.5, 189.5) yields 0.89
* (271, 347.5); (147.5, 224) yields 0.96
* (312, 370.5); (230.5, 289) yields 1.25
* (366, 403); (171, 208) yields 0.95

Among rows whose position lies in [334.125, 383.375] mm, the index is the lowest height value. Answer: 149.8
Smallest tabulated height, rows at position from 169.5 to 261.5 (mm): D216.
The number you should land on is 90.55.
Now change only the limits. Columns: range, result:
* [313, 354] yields 156.3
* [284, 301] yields 163.3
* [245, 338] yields 101.8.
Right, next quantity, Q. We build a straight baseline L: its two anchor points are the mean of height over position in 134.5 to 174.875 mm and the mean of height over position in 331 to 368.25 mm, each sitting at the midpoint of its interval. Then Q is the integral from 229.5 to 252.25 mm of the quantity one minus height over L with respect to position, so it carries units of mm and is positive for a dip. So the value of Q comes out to 9.8 mm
